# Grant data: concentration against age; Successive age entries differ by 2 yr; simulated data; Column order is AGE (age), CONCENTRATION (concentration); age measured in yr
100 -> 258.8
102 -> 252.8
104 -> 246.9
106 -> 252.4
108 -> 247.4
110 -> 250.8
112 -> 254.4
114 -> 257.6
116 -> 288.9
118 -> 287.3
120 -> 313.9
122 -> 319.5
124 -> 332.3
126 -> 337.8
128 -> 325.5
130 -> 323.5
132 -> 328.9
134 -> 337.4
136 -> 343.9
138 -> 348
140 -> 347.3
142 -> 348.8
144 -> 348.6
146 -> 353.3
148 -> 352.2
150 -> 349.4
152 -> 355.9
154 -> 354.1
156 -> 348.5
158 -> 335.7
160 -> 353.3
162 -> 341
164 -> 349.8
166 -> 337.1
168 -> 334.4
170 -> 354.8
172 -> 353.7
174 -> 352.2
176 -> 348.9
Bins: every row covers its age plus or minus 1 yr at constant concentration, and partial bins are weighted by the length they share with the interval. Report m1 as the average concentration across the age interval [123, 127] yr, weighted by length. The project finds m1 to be 335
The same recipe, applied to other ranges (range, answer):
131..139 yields 340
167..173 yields 348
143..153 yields 352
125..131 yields 329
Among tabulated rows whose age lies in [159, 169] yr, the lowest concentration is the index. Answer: 334.4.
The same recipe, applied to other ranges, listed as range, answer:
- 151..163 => 335.7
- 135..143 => 343.9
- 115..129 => 287.3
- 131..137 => 328.9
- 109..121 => 250.8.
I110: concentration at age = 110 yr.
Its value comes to 250.8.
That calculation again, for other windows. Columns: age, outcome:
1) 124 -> 332.3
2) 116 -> 288.9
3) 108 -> 247.4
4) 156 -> 348.5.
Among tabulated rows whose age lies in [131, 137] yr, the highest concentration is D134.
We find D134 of 343.9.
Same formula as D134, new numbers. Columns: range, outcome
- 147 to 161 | 355.9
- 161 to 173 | 354.8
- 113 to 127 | 337.8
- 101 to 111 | 252.8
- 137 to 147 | 353.3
